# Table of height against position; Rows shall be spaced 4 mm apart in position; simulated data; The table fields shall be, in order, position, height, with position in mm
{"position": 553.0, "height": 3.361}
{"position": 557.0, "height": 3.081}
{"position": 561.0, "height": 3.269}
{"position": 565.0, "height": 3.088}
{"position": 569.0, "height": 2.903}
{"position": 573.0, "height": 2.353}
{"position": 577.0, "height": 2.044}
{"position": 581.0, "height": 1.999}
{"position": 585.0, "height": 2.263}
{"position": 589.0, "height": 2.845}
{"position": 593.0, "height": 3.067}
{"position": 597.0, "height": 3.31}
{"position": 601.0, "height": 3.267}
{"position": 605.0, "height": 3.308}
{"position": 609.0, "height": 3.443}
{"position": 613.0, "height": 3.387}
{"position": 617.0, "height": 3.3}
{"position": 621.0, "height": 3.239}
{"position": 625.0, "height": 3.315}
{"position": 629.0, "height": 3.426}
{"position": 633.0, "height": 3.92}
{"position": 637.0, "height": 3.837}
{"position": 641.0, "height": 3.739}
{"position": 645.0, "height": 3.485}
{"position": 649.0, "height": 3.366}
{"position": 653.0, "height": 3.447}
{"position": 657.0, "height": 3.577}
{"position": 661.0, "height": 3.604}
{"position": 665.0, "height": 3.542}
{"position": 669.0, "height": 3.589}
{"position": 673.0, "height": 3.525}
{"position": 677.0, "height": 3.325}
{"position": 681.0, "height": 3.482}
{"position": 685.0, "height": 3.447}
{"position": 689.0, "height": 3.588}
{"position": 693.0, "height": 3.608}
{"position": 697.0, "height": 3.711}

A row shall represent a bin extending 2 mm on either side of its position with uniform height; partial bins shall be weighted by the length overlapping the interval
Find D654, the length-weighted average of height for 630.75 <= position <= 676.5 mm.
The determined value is 3.59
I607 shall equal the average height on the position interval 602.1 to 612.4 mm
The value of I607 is 3.37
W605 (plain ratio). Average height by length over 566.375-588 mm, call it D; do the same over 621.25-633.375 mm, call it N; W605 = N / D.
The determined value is 1.47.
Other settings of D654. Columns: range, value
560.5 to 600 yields 2.71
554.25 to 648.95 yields 3.13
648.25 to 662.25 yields 3.5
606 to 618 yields 3.38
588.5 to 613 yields 3.24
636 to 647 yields 3.67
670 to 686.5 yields 3.45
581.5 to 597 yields 2.73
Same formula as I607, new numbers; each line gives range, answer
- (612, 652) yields 3.5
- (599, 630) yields 3.33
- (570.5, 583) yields 2.16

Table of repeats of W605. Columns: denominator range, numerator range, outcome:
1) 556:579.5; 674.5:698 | 1.27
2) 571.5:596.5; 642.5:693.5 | 1.41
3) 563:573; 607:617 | 1.18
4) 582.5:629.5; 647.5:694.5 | 1.11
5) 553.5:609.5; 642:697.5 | 1.23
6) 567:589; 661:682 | 1.48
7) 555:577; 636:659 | 1.25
